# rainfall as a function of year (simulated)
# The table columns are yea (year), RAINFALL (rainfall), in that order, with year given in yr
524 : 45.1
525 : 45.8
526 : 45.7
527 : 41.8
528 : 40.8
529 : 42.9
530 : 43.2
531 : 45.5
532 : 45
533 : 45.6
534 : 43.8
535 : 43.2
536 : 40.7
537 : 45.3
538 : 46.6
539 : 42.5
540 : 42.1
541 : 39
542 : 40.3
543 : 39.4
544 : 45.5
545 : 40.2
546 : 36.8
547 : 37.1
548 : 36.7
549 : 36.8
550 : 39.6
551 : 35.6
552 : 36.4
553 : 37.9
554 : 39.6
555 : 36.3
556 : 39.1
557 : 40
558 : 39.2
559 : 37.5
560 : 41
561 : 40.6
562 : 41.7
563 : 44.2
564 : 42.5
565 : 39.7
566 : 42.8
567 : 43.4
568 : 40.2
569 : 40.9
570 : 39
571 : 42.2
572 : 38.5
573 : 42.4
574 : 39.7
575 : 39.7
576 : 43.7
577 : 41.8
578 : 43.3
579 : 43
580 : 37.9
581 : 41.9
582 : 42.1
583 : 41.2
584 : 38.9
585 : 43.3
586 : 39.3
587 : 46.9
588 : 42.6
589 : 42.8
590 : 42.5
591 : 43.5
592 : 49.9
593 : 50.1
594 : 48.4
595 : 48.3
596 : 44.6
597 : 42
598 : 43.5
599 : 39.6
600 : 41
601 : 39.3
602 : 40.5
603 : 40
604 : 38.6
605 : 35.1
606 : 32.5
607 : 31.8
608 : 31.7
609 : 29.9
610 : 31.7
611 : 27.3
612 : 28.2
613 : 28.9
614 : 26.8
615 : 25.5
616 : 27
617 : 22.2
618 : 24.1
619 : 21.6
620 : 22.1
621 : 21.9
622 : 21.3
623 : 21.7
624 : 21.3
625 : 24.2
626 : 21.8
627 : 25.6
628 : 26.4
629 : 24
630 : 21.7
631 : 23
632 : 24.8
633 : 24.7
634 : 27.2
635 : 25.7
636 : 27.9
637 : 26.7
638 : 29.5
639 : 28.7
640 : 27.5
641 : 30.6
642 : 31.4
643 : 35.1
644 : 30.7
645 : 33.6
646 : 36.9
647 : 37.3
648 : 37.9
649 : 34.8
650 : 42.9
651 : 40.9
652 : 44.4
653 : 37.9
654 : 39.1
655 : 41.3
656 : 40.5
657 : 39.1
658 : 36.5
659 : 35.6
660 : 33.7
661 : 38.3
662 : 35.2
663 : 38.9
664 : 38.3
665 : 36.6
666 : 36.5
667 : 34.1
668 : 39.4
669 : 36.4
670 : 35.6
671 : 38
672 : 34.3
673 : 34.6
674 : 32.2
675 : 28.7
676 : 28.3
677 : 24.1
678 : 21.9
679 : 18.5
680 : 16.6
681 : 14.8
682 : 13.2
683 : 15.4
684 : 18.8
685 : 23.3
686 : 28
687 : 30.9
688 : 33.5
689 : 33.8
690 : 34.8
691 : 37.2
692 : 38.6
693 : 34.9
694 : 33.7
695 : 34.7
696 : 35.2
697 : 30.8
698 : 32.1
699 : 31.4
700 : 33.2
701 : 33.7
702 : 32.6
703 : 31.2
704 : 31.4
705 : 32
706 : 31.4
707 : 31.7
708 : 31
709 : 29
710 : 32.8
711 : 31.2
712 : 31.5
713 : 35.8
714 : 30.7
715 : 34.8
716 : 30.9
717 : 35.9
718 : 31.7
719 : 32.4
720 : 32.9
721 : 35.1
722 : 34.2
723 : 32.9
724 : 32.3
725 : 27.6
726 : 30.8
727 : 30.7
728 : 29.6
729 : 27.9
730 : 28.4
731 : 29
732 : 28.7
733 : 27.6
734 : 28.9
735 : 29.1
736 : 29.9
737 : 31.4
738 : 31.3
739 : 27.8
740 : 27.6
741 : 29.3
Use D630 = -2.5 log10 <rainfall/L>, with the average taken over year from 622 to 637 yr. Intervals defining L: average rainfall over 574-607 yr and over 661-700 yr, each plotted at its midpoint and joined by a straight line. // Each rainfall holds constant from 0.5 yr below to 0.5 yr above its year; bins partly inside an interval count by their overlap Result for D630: 0.46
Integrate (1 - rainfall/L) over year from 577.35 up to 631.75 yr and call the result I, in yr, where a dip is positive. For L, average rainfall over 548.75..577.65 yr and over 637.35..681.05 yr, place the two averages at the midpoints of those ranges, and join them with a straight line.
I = 4.86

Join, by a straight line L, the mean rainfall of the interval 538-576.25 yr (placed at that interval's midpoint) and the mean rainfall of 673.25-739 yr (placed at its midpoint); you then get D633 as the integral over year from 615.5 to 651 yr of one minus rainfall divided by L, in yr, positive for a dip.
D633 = 7.2 yr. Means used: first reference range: 40.1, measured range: 27.7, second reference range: 30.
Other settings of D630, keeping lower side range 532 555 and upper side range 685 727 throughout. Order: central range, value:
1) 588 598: -0.19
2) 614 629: 0.48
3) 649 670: -0.10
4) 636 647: 0.15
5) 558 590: -0.07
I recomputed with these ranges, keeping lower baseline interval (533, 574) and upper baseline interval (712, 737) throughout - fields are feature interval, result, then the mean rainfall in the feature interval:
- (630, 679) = 2.12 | 33.4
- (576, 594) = -2.06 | 43.2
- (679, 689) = 3.38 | 22.1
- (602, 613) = 1.37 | 32.9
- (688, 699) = -0.51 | 34.4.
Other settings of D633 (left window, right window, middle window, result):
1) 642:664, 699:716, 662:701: 4.5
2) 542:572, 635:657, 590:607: -2.0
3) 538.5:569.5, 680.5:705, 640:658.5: -2.3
